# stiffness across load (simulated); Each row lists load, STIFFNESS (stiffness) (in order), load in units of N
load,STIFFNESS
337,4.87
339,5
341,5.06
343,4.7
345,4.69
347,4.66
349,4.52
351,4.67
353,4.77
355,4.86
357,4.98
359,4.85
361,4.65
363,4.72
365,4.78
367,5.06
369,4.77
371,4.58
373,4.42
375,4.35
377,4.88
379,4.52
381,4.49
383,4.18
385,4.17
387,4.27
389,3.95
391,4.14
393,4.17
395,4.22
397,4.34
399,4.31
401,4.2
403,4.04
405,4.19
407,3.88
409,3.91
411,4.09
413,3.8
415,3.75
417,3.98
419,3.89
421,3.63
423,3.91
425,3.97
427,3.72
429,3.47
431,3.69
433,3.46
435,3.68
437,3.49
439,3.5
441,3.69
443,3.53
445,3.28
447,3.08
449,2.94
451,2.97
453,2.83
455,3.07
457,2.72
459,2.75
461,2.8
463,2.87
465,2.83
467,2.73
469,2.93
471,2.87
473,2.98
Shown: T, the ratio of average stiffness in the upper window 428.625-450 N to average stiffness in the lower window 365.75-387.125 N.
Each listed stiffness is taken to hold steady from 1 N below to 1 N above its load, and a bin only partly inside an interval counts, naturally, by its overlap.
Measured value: 0.76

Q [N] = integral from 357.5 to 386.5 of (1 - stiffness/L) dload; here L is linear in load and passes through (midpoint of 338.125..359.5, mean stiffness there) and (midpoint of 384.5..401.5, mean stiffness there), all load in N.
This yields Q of -0.77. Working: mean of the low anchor 4.79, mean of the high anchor 4.2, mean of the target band 4.6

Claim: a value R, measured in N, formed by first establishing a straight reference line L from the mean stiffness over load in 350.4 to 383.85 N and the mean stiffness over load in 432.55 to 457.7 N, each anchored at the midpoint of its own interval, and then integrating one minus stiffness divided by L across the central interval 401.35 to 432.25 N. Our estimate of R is -0.8 N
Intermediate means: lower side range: 4.68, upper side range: 3.25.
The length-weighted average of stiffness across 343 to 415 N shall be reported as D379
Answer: 4.43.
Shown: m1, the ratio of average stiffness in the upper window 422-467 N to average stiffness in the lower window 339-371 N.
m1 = 0.68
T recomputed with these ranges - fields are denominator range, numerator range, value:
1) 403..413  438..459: 0.79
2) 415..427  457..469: 0.73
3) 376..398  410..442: 0.87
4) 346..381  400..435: 0.82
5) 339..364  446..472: 0.60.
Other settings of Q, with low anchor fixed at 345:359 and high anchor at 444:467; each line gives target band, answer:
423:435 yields -1.06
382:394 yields -0.11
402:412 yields -0.66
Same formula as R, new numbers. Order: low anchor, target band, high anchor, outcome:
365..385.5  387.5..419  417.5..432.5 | 0.3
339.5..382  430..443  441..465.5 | -1.1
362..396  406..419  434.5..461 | -0.3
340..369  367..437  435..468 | -2.6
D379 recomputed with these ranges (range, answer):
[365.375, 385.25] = 4.56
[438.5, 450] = 3.33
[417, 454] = 3.5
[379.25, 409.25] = 4.18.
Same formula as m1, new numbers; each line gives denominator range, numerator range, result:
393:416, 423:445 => 0.89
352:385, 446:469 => 0.62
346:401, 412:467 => 0.75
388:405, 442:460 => 0.72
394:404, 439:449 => 0.80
